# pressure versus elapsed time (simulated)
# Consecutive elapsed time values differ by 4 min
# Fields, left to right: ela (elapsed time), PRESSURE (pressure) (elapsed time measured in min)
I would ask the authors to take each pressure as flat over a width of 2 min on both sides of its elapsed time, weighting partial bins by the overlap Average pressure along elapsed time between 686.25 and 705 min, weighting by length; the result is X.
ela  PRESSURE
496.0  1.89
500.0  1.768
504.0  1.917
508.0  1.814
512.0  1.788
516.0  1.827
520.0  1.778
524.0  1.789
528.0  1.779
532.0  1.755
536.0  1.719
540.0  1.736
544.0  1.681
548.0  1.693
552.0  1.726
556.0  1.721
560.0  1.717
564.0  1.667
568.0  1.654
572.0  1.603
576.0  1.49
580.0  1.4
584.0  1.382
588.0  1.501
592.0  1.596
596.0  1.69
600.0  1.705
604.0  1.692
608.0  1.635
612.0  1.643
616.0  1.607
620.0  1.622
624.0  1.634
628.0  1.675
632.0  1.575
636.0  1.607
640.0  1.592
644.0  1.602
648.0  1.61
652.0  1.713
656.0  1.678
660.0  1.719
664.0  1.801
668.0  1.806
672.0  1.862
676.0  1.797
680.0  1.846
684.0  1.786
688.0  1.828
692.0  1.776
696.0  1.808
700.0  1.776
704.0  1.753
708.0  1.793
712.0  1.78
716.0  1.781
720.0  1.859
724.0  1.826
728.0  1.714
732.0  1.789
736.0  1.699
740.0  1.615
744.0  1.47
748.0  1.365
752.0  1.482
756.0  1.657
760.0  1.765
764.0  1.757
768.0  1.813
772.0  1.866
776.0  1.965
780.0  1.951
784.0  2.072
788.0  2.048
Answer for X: 1.79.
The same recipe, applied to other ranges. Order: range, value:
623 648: 1.61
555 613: 1.6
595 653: 1.64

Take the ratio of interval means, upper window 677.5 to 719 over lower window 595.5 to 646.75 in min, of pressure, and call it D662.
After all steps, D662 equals 1.10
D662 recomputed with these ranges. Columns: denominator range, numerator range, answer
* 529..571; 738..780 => 0.99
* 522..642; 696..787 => 1.07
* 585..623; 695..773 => 1.06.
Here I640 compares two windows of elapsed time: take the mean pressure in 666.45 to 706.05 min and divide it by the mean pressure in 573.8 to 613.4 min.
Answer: 1.15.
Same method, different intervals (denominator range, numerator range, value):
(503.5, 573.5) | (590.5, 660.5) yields 0.94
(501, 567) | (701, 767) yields 0.97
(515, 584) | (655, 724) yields 1.07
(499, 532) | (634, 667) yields 0.92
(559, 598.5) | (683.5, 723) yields 1.14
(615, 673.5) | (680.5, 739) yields 1.07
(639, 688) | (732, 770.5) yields 0.94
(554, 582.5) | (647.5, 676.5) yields 1.09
